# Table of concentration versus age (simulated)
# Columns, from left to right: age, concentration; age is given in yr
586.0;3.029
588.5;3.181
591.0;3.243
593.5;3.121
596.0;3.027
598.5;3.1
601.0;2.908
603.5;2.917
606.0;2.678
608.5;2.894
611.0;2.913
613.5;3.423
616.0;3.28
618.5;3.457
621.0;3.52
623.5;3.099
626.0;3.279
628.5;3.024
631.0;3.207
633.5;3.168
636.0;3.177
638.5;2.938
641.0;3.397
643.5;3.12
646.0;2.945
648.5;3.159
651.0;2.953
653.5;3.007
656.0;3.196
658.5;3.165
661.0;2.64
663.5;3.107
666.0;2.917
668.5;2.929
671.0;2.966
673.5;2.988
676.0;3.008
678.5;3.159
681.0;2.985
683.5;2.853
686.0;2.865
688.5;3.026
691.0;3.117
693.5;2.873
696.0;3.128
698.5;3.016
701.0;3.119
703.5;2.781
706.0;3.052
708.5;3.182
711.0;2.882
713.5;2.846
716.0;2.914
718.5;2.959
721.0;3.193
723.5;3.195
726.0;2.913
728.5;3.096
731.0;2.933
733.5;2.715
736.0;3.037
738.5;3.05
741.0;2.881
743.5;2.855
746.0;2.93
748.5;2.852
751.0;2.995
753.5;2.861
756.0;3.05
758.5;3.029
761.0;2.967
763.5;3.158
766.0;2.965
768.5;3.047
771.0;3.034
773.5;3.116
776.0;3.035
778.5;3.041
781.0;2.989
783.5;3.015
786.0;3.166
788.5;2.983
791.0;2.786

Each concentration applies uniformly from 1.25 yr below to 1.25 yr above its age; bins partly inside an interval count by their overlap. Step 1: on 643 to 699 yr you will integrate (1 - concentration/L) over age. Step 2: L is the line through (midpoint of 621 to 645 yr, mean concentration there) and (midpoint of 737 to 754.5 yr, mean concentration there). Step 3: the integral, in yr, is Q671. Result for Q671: 1.53 yr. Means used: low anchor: 3.17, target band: 3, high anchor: 2.92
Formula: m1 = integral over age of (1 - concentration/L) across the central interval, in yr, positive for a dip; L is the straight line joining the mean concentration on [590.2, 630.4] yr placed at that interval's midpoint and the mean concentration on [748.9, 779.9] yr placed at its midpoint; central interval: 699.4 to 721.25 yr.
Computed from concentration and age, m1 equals 0.5 yr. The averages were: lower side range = 3.12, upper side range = 3.02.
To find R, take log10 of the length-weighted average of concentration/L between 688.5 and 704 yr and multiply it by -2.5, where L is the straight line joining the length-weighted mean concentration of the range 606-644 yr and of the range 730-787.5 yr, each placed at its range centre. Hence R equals 0.02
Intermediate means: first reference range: 3.18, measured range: 3.02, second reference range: 2.99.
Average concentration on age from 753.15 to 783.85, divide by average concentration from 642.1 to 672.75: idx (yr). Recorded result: 1.01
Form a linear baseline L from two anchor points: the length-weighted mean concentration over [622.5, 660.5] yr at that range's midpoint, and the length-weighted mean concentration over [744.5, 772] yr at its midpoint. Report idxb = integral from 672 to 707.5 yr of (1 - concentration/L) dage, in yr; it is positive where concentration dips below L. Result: 0.7 yr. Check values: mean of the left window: 3.11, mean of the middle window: 3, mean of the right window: 2.99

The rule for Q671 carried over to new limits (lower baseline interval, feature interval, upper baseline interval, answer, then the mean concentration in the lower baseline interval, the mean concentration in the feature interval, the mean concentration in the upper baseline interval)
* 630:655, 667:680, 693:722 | 0.2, 3.11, 3.01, 3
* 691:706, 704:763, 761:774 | 1.0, 3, 2.97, 3.05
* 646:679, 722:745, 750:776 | 0.4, 3.01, 2.97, 3.02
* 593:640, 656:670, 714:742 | 0.4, 3.11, 2.97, 2.99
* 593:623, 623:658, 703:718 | -0.8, 3.1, 3.12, 2.95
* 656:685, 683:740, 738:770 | -0.3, 2.98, 2.99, 2.97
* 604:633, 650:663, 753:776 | 0.5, 3.16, 3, 3.03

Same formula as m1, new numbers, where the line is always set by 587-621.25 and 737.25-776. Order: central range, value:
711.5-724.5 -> 0.0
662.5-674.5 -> 0.3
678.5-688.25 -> 0.3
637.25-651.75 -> -0.1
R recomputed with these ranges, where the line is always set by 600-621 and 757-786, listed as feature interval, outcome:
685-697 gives 0.022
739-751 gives 0.054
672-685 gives 0.026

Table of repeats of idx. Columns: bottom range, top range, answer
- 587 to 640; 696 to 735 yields 0.96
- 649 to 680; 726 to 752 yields 0.98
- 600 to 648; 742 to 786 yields 0.96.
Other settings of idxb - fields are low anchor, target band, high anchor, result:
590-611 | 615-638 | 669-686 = -2.0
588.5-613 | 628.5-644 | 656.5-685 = -0.9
